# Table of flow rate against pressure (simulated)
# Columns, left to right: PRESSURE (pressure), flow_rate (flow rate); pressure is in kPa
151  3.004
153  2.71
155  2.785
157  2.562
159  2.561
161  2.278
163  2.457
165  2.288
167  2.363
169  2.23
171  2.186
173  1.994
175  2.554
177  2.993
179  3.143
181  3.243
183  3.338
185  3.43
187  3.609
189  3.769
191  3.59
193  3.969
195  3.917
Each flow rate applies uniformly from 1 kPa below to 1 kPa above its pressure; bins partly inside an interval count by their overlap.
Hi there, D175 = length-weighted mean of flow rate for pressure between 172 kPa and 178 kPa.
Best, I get 2.51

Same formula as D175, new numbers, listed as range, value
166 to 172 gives 2.26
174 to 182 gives 2.98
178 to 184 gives 3.24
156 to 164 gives 2.46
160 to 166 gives 2.34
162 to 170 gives 2.33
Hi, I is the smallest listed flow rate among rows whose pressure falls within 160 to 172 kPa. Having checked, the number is 2.186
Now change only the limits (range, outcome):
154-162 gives 2.278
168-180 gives 1.994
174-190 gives 2.554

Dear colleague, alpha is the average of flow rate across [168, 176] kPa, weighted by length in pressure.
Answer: 2.24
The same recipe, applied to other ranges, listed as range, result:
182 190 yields 3.54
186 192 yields 3.66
